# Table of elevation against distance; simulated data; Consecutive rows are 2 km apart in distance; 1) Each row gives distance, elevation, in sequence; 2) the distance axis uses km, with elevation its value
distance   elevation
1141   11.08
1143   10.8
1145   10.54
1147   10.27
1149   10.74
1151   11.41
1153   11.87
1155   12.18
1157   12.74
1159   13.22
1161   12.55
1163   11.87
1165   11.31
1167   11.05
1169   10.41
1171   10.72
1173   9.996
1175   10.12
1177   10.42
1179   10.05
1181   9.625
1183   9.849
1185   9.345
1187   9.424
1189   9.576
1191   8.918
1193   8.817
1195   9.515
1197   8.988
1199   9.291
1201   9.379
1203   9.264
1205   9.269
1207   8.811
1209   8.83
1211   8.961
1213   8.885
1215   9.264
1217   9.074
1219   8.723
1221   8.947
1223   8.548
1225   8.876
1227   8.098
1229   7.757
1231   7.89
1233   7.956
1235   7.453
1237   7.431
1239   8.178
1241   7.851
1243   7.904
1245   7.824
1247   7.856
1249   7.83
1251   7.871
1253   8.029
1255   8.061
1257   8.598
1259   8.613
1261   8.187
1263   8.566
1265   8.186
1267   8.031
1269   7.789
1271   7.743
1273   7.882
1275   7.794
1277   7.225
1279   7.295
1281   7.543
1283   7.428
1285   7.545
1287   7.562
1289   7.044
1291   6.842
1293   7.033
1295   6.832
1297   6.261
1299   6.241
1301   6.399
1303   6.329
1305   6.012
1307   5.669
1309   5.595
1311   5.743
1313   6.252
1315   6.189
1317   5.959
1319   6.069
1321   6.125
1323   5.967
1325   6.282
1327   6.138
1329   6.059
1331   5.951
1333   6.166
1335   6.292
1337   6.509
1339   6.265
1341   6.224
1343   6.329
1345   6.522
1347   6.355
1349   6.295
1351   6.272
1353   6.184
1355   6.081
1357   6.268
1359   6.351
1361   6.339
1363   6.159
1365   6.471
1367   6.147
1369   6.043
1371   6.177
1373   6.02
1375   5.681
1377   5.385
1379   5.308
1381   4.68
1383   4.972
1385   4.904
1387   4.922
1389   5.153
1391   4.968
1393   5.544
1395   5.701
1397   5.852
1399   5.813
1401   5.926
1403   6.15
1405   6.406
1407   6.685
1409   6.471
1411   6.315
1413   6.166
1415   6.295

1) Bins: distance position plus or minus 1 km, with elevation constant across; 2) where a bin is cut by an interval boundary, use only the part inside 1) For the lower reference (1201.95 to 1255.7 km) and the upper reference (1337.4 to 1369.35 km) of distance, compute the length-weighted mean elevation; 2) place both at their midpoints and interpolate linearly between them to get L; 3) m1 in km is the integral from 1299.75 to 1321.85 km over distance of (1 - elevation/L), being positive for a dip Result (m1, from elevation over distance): 3.02 km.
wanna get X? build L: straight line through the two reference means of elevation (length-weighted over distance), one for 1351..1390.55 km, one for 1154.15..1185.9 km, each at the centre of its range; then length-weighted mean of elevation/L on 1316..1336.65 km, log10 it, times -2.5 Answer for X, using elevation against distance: 0.131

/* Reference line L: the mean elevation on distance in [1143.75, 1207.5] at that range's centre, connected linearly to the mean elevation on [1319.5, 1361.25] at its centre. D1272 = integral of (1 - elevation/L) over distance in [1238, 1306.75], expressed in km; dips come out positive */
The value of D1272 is 3.7 km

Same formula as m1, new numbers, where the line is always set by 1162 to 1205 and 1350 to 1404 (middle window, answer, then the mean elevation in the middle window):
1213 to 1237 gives 1.6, 8.4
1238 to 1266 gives 1.0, 8.11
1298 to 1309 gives 1.9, 6.08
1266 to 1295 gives 1.3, 7.46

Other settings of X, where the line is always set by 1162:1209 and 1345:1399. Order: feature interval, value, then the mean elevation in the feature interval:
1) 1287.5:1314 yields 0.16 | 6.35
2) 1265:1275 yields 0.01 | 7.89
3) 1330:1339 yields 0.06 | 6.23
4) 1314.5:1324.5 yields 0.14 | 6.07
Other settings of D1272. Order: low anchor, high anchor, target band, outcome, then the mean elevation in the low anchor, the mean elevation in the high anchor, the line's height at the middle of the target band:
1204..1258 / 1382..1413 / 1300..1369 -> 5.4 km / 8.33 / 5.73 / 6.71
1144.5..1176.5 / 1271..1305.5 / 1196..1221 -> 1.7 km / 11.3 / 7.05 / 9.71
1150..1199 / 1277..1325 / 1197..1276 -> 1.8 km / 10.6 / 6.53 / 8.58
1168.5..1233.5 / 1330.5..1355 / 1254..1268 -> -0.6 km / 9.2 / 6.28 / 7.96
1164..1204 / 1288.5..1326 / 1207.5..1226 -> -0.1 km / 9.8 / 6.24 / 8.86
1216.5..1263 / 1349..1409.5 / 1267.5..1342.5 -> 5.0 km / 8.15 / 5.84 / 7.07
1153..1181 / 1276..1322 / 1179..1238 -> 5.4 km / 11.2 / 6.57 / 9.77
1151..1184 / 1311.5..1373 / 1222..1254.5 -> 4.2 km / 11.1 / 6.21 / 9.14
